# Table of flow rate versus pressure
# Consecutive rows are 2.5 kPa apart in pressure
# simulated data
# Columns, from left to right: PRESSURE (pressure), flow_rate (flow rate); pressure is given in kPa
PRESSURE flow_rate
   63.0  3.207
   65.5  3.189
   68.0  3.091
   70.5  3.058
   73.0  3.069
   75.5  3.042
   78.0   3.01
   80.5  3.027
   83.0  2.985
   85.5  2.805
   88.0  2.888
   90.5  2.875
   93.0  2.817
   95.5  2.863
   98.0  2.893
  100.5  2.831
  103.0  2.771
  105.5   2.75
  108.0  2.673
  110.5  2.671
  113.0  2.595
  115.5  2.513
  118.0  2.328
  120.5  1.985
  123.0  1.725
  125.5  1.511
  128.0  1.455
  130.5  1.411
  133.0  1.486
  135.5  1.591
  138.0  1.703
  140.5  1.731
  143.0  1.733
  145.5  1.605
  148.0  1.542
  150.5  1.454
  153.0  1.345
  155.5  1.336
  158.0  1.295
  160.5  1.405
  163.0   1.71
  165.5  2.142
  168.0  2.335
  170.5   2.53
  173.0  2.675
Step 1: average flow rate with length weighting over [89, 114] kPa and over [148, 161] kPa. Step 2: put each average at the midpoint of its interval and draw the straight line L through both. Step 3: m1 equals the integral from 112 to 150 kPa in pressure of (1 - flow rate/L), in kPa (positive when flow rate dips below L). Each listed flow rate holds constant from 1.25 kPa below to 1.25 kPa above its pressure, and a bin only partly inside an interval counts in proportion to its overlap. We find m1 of 4.05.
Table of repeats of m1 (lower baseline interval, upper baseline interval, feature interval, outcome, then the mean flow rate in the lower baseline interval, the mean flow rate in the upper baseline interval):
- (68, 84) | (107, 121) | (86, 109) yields -0.8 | 3.04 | 2.48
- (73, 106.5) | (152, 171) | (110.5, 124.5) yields 1.1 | 2.9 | 1.74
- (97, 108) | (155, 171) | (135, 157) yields 5.6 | 2.79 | 1.81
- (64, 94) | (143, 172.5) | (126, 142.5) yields 4.2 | 2.99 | 1.73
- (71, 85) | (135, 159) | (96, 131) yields -0.7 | 3.02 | 1.53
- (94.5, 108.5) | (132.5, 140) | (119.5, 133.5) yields 2.6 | 2.8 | 1.62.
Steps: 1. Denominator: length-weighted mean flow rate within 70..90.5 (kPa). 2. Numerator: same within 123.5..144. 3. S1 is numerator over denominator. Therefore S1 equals 0.53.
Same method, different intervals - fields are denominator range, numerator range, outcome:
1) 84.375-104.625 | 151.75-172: 0.62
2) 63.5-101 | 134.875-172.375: 0.58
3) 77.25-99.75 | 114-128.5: 0.67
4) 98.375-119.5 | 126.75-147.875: 0.60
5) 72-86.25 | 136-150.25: 0.55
